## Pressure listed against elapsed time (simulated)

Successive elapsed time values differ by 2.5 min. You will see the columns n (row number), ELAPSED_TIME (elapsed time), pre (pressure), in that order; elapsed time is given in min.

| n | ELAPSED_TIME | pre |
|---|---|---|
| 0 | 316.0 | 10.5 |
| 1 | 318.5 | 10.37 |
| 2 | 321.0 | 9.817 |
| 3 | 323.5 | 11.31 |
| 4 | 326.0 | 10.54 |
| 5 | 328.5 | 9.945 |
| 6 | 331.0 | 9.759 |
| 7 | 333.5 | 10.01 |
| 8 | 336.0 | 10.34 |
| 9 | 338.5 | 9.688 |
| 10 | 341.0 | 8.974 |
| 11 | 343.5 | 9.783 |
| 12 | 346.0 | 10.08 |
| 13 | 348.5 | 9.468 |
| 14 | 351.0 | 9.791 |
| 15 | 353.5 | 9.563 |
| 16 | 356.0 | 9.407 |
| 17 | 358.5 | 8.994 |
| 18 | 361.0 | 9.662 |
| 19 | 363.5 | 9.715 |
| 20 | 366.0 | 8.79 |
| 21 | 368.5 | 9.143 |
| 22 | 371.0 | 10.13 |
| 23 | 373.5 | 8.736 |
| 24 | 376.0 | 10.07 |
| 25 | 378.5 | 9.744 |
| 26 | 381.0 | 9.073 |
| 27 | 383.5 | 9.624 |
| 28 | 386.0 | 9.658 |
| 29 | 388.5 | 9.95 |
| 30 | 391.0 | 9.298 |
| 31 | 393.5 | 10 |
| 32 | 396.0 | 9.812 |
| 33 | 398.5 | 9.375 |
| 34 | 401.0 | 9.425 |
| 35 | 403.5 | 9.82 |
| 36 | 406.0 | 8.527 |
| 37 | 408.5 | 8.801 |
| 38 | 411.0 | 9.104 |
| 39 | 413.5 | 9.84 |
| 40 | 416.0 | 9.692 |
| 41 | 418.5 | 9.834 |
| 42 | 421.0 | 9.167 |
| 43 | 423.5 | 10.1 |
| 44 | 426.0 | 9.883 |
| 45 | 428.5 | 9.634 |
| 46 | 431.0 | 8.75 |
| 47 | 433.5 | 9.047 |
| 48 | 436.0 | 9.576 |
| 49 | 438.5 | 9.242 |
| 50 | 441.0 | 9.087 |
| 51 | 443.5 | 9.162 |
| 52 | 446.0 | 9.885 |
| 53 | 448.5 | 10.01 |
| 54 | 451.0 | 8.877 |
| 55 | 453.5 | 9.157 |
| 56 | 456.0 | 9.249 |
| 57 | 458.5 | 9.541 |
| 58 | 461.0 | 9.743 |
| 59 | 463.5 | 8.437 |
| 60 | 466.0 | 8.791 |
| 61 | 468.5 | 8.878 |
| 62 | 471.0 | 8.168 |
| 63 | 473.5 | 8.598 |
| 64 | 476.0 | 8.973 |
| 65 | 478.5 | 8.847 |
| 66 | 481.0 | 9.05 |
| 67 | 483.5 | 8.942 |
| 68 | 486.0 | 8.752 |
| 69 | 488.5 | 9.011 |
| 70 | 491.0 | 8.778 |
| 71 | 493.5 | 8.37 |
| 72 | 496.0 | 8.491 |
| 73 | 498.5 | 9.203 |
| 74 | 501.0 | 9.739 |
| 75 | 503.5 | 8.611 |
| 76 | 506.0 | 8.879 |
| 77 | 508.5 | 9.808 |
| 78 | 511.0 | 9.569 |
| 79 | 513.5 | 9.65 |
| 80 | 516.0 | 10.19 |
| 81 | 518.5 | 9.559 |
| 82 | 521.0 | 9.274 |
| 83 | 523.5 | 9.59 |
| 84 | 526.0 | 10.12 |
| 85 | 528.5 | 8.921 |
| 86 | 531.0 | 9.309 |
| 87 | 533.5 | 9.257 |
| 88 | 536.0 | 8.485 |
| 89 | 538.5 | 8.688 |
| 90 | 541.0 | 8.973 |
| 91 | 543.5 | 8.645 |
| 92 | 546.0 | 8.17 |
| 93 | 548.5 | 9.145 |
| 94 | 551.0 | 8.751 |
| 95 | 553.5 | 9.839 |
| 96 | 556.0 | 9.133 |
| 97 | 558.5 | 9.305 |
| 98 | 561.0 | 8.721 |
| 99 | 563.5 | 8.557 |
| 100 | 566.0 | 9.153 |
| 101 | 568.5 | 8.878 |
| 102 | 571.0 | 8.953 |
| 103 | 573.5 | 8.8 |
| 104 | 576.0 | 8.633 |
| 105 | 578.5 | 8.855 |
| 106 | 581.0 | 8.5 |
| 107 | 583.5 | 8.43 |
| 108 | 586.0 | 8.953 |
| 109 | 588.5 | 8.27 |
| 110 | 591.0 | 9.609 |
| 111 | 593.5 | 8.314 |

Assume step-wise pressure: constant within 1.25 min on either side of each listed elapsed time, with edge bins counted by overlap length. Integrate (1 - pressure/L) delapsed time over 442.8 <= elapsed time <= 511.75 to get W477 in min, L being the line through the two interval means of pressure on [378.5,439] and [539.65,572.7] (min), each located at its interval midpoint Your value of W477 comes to 1.32 min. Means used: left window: 9.48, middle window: 9.05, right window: 8.94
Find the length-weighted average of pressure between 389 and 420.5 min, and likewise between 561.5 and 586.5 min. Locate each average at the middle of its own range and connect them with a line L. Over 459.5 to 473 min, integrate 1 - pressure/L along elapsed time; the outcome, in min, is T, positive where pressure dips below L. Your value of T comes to 0.6 min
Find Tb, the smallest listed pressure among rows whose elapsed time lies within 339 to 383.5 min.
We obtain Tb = 8.736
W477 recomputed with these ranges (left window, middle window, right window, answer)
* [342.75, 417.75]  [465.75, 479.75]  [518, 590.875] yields 0.78 min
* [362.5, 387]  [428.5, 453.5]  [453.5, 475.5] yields -0.62 min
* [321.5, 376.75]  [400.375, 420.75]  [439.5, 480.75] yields 0.00 min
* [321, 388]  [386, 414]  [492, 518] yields 0.34 min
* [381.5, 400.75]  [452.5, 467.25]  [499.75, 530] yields 0.62 min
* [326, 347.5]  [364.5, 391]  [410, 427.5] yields 0.76 min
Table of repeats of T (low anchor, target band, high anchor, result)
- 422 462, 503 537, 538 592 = -1.2 min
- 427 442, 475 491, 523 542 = 0.5 min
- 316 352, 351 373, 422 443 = 0.9 min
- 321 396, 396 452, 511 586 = 0.4 min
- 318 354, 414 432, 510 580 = 0.0 min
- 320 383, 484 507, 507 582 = 1.0 min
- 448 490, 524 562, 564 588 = -0.9 min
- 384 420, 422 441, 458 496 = -0.4 min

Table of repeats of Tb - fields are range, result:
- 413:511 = 8.168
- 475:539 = 8.37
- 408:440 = 8.75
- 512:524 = 9.274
